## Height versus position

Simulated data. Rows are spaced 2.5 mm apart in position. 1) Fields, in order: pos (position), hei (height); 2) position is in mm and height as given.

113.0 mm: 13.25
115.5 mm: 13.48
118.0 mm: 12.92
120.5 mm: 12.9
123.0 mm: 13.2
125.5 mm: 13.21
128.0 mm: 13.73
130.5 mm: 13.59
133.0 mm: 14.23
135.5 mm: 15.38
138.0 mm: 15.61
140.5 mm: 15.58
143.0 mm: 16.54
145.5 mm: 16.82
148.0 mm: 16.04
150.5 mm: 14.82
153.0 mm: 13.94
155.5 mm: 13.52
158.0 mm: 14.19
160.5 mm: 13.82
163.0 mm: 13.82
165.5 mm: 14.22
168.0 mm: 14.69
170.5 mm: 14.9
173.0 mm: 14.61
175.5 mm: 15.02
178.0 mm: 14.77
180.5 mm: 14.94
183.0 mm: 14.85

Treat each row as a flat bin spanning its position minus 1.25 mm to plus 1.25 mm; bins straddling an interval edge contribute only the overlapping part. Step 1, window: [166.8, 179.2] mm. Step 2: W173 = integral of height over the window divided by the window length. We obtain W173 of 14.8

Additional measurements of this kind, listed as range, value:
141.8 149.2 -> 16.5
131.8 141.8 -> 15.2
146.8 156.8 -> 14.6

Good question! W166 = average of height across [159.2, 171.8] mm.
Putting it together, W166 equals 14.3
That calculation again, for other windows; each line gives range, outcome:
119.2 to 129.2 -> 13.3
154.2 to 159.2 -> 13.9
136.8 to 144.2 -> 15.9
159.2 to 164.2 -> 13.8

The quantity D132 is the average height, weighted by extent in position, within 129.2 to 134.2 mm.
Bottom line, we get 13.9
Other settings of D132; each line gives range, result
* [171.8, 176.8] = 14.8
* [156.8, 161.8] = 14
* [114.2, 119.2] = 13.2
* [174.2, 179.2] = 14.9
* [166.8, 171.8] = 14.8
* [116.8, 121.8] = 12.9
